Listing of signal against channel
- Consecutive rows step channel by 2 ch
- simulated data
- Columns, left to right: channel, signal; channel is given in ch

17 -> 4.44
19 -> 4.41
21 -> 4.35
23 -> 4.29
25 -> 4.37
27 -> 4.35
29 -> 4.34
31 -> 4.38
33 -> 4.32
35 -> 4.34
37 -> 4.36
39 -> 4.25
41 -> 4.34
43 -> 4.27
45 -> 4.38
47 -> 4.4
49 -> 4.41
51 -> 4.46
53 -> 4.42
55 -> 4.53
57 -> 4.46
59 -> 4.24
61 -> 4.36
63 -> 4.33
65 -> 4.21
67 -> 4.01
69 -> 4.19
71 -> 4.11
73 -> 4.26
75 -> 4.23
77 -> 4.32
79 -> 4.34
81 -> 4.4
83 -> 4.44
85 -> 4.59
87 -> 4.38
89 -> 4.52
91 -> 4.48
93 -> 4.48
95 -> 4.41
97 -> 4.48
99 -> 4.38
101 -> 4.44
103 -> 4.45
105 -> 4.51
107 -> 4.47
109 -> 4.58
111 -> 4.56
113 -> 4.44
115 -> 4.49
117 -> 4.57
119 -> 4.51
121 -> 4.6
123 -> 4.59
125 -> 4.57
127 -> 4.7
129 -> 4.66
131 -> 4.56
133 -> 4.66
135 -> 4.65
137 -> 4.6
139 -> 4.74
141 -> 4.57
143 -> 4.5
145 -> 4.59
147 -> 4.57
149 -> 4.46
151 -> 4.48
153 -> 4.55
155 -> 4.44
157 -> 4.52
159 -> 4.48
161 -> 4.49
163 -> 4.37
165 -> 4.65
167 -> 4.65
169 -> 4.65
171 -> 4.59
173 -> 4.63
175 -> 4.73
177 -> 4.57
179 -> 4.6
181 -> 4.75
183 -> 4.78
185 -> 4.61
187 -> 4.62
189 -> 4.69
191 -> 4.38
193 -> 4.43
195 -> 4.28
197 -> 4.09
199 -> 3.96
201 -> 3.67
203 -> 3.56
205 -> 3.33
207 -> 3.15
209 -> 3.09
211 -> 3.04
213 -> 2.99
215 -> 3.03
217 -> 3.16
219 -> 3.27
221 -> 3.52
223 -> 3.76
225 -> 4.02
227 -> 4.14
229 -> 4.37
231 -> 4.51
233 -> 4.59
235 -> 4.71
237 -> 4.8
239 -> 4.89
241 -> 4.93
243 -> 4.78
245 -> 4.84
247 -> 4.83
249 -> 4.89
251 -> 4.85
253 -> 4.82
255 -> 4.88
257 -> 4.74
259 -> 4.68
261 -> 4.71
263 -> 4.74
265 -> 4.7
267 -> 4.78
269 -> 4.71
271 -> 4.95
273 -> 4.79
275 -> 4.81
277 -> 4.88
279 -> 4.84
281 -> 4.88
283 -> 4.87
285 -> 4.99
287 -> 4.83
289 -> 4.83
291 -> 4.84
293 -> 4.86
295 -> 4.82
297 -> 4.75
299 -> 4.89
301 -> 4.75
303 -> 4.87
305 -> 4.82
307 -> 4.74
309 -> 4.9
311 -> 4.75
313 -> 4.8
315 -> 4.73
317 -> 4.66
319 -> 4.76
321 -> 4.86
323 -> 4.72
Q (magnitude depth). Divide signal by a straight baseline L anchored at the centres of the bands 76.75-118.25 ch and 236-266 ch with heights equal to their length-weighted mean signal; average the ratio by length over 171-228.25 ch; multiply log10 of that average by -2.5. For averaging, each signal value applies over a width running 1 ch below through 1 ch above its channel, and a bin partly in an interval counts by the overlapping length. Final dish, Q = 0.18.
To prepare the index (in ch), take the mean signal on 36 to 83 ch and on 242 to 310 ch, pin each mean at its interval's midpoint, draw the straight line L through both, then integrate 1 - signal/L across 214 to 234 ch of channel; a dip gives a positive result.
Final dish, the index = 3.7 ch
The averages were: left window 4.32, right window 4.82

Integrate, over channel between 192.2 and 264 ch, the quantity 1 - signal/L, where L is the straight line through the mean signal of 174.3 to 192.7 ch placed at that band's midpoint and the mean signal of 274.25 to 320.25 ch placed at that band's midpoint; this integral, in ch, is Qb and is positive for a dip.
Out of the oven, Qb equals 8.2 ch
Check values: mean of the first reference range 4.63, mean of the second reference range 4.82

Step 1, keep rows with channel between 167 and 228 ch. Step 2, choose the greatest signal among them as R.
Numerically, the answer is 4.78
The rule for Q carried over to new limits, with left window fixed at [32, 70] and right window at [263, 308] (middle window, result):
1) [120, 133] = -0.030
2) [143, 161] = 0.008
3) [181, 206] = 0.100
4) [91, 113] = -0.009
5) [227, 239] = 0.031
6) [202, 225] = 0.379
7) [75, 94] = -0.007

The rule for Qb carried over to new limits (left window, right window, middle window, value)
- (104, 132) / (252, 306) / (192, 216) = 5.84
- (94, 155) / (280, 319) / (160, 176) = 0.06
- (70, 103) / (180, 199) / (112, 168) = -1.49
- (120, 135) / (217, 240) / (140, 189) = -1.30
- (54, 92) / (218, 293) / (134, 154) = -0.50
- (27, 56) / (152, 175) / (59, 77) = 0.78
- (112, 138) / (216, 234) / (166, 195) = -2.67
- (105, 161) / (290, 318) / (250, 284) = -0.40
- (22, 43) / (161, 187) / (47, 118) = 0.59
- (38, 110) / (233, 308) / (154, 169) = 0.16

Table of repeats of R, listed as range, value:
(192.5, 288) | 4.99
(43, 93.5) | 4.59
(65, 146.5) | 4.74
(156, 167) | 4.65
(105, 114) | 4.58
